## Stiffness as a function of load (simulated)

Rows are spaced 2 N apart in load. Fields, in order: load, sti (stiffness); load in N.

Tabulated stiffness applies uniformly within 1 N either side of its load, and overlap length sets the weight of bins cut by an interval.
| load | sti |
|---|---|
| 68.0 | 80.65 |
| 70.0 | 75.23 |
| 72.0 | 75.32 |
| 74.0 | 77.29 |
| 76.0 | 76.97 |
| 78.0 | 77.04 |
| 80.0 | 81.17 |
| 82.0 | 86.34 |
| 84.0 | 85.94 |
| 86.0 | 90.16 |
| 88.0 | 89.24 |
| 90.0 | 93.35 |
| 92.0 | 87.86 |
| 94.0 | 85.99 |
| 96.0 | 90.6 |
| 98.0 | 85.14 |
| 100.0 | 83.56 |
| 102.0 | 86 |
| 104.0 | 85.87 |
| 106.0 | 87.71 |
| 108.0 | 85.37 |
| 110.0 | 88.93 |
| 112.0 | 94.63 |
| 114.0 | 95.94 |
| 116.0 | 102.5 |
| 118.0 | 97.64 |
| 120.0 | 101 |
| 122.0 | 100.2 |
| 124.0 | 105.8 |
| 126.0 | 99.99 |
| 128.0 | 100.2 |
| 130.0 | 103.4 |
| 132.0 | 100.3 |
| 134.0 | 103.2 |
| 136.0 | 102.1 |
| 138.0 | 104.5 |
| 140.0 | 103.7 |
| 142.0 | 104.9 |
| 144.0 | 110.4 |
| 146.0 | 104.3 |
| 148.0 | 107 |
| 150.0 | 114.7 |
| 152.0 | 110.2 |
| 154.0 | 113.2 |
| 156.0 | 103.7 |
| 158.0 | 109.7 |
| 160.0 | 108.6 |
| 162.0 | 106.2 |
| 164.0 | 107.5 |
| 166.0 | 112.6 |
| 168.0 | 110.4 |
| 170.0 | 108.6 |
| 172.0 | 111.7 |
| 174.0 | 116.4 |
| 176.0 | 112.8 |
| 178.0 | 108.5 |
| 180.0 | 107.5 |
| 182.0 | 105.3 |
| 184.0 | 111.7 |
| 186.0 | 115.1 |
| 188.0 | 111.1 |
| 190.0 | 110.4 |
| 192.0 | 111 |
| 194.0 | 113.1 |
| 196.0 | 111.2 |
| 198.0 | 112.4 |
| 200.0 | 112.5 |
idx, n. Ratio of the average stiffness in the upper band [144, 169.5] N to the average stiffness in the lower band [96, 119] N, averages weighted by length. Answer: 1.2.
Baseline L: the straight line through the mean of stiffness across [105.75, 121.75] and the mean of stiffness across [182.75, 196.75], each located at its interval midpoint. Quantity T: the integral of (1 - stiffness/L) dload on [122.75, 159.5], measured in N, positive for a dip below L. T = -1.70 N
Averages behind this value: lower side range 94.8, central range 106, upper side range 112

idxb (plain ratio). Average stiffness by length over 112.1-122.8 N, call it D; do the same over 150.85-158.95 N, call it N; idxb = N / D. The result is 1.10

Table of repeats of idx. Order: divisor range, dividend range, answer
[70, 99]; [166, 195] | 1.32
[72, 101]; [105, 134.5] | 1.15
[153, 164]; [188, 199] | 1.03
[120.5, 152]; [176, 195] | 1.06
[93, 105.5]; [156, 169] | 1.26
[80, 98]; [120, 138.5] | 1.16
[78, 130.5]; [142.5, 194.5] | 1.20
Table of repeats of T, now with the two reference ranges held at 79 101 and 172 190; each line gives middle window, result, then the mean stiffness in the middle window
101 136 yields -0.66 N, 96.6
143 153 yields -0.67 N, 109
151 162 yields -0.44 N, 109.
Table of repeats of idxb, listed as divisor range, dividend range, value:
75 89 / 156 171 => 1.30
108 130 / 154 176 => 1.12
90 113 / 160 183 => 1.25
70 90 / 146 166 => 1.32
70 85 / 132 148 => 1.31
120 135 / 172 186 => 1.09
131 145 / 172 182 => 1.06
